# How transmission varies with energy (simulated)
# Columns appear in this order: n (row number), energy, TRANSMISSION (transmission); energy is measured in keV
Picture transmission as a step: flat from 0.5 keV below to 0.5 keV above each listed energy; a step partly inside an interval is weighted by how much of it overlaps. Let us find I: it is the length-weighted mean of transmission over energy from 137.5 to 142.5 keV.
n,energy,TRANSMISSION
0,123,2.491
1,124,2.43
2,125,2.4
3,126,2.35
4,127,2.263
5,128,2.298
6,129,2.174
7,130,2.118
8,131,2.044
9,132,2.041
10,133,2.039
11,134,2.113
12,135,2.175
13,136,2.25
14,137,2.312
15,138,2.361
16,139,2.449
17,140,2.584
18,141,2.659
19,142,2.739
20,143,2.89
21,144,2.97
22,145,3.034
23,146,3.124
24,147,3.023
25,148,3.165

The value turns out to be 2.56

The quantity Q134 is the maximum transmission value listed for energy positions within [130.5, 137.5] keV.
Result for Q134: 2.312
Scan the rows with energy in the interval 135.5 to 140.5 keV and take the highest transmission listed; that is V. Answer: 2.584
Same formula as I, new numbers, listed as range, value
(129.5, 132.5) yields 2.07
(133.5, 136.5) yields 2.18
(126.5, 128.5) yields 2.28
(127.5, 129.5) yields 2.24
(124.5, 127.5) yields 2.34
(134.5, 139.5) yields 2.31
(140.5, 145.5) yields 2.86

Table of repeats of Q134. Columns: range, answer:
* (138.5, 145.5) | 3.034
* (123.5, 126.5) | 2.43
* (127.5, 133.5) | 2.298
